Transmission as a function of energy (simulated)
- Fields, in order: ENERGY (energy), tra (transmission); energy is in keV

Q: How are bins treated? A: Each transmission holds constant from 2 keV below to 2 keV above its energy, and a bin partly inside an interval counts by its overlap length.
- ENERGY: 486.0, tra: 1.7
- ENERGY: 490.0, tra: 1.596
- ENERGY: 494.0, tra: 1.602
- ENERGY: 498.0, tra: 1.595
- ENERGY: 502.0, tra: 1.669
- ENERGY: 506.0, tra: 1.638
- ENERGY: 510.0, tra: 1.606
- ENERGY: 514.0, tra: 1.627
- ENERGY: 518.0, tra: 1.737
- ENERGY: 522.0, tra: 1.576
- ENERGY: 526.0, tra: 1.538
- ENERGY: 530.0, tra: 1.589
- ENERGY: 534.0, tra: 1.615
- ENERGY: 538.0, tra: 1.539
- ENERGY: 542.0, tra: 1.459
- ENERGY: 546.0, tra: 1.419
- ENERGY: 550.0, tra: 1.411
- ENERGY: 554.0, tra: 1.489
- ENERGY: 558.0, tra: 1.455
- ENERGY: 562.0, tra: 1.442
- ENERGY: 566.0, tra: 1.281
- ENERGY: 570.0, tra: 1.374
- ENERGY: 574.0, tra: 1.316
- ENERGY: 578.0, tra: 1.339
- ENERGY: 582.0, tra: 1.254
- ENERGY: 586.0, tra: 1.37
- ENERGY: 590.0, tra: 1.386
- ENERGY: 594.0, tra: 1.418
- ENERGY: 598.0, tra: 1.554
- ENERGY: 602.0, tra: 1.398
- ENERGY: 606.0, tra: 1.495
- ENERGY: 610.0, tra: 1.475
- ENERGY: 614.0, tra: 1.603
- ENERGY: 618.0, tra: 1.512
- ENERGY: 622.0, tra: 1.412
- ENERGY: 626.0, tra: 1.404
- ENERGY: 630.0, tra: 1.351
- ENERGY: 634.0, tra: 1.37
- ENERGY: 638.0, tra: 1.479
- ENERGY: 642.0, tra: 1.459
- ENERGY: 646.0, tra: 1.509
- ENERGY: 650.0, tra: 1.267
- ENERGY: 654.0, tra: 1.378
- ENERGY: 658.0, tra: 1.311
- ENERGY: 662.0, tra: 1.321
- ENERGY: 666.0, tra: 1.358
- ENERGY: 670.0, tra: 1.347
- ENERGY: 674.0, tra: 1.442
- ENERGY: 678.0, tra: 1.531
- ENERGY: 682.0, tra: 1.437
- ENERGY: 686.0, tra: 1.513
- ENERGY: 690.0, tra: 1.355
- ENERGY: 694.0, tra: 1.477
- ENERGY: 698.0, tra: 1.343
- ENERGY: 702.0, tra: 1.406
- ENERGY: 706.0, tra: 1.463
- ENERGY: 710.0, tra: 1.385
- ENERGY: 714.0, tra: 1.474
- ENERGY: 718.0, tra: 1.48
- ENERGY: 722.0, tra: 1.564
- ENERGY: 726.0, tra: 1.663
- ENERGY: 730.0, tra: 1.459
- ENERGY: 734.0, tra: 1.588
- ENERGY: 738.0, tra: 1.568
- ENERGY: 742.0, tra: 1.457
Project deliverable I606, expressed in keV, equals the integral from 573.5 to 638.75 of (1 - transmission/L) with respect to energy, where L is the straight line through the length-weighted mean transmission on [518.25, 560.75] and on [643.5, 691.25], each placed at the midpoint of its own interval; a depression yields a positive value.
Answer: 1.5 keV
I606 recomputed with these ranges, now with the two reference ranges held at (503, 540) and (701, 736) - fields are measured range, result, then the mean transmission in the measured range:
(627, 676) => 4.92 keV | 1.38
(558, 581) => 3.30 keV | 1.36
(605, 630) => 1.35 keV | 1.47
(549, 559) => 0.85 keV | 1.46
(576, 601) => 2.94 keV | 1.39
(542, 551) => 0.96 keV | 1.43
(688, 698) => 0.75 keV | 1.4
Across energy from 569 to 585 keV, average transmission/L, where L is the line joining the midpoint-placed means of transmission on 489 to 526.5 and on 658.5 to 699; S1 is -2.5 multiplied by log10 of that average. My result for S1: 0.16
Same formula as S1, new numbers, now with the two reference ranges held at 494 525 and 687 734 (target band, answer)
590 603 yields 0.08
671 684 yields 0.02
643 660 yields 0.11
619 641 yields 0.09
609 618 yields 0.00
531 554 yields 0.08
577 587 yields 0.19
